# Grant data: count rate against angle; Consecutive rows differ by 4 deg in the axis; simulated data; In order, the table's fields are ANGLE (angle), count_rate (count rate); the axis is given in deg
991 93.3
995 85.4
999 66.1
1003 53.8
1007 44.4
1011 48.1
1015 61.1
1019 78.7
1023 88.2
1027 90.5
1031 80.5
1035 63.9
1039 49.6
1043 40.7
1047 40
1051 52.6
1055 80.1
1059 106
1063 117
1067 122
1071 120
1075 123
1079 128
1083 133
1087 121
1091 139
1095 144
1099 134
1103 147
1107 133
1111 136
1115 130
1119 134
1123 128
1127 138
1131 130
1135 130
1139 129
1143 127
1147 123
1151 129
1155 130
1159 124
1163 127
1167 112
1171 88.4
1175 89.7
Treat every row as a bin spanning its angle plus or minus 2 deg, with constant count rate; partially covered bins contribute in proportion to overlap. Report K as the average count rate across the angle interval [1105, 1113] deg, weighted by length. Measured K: 134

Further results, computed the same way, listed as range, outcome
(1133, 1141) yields 130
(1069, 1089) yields 125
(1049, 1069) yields 95.5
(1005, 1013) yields 46.2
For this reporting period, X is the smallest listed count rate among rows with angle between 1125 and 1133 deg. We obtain 130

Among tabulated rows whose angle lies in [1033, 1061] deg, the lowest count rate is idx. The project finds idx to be 40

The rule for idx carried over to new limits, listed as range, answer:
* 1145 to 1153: 123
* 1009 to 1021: 48.1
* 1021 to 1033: 80.5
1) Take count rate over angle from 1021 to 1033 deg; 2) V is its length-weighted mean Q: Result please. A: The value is 86.4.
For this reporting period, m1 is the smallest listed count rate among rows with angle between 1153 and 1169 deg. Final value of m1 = 112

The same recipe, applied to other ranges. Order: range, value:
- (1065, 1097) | 120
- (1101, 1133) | 128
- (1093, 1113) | 133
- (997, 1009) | 44.4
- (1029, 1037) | 63.9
